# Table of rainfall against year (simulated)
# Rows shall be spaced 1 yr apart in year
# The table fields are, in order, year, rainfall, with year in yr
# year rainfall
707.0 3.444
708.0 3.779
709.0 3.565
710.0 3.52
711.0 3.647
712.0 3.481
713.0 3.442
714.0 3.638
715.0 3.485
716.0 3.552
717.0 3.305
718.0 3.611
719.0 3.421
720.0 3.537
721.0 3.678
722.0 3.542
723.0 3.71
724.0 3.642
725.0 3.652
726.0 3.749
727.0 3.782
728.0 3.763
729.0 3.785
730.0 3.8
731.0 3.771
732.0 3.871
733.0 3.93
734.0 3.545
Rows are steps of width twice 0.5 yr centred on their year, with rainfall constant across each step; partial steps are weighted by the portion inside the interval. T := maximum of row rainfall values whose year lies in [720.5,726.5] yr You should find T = 3.749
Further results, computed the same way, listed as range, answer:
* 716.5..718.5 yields 3.611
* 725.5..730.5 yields 3.8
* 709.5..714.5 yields 3.647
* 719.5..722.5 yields 3.678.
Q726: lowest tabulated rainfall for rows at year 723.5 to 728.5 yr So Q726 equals 3.642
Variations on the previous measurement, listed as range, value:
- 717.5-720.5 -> 3.421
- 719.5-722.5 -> 3.537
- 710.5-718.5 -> 3.305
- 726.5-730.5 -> 3.763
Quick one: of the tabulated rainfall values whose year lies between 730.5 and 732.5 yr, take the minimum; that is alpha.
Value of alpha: 3.771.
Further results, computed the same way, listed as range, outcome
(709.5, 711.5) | 3.52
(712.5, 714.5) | 3.442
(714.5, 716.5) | 3.485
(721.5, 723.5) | 3.542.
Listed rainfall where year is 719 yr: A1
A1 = 3.421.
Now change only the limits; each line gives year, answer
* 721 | 3.678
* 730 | 3.8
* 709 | 3.565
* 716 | 3.552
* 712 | 3.481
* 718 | 3.611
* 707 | 3.444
